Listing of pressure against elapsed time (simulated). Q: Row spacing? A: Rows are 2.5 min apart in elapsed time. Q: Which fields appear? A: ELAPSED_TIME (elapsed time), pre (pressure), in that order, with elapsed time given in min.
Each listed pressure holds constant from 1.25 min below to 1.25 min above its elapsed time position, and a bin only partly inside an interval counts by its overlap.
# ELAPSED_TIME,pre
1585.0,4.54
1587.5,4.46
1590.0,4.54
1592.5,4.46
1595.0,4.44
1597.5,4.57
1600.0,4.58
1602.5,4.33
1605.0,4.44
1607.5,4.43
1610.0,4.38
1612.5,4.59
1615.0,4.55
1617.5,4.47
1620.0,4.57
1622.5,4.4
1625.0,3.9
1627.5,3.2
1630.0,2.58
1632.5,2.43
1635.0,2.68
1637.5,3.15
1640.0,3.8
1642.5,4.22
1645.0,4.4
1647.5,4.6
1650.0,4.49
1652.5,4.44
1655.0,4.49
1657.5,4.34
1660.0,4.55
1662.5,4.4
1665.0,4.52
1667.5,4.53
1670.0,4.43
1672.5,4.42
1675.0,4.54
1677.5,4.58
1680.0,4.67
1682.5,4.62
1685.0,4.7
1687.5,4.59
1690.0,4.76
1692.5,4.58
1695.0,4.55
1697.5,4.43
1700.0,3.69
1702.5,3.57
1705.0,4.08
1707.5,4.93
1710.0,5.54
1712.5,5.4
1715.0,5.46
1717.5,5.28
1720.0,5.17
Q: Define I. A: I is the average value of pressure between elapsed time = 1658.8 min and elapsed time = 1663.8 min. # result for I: 4.47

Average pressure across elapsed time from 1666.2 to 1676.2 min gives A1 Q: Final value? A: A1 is 4.48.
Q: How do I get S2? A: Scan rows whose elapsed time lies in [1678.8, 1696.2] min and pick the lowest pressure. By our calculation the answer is 4.55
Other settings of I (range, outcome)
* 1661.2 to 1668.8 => 4.48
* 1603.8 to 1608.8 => 4.43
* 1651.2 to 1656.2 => 4.47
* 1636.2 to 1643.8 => 3.72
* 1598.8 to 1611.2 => 4.43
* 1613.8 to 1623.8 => 4.49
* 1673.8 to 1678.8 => 4.56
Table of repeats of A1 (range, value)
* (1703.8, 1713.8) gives 4.99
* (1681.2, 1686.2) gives 4.66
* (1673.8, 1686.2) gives 4.62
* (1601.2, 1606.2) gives 4.39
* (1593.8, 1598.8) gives 4.51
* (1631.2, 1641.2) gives 3.01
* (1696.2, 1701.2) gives 4.07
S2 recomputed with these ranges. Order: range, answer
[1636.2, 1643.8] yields 3.15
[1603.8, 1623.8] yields 4.38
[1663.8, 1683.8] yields 4.42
